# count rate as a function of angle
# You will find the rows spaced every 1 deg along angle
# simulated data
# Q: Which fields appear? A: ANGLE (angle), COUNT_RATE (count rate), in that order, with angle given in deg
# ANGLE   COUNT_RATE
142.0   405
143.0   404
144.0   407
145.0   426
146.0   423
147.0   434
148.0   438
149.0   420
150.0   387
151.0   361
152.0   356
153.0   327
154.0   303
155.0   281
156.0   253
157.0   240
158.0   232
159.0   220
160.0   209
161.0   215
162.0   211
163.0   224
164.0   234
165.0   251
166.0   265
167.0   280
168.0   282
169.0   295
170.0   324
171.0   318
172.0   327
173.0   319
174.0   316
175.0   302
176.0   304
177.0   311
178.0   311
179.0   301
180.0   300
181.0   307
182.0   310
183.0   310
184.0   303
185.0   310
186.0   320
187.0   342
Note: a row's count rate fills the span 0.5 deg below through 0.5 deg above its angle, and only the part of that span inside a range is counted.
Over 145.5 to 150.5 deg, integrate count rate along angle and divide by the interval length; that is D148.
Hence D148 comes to 420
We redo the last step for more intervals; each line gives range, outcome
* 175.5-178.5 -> 309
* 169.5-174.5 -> 321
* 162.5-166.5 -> 244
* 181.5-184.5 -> 308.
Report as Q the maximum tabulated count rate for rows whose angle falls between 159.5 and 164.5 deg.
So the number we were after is 234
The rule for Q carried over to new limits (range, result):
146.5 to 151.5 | 438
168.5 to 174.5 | 327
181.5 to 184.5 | 310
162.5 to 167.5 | 280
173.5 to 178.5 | 316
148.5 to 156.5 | 420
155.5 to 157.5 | 253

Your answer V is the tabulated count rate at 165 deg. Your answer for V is 251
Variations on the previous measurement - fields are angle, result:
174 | 316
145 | 426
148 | 438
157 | 240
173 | 319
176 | 304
